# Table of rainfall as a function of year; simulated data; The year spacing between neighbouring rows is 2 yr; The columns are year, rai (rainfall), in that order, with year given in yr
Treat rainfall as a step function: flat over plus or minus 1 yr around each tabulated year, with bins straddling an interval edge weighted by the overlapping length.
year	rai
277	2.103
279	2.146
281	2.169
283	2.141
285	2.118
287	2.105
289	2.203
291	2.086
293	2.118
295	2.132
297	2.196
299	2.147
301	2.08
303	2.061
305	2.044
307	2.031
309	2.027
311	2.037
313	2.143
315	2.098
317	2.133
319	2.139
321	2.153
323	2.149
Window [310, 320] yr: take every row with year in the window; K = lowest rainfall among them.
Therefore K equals 2.037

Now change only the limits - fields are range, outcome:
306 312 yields 2.027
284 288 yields 2.105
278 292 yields 2.086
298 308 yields 2.031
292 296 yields 2.118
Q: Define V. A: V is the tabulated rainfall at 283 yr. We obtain 2.141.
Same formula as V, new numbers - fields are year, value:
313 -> 2.143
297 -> 2.196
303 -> 2.061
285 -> 2.118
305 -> 2.044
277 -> 2.103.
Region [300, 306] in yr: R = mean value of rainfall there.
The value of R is 2.06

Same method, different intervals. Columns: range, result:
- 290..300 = 2.14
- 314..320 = 2.12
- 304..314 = 2.06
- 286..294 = 2.13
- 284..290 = 2.14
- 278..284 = 2.15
